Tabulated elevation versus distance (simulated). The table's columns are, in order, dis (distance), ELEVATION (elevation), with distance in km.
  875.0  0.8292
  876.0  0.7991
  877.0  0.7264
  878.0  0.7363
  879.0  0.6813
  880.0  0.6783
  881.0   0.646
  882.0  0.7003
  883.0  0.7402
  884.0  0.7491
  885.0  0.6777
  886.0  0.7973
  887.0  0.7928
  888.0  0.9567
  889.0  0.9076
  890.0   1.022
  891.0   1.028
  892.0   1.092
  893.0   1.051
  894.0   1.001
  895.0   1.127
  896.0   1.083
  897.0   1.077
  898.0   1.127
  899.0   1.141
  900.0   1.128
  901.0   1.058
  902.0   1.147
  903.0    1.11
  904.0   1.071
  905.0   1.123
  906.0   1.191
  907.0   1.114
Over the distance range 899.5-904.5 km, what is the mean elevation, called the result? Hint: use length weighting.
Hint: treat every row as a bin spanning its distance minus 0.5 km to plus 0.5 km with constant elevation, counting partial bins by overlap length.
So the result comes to 1.1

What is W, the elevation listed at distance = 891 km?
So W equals 1.028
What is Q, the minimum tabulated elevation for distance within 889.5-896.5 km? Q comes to 1.001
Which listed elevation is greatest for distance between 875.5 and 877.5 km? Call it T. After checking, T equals 0.7991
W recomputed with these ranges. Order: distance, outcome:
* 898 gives 1.127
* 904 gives 1.071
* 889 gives 0.9076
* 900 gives 1.128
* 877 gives 0.7264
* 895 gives 1.127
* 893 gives 1.051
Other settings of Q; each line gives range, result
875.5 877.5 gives 0.7264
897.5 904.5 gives 1.058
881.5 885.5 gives 0.6777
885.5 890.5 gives 0.7928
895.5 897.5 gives 1.077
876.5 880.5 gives 0.6783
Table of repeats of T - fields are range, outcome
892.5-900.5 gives 1.141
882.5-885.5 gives 0.7491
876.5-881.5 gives 0.7363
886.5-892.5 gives 1.092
